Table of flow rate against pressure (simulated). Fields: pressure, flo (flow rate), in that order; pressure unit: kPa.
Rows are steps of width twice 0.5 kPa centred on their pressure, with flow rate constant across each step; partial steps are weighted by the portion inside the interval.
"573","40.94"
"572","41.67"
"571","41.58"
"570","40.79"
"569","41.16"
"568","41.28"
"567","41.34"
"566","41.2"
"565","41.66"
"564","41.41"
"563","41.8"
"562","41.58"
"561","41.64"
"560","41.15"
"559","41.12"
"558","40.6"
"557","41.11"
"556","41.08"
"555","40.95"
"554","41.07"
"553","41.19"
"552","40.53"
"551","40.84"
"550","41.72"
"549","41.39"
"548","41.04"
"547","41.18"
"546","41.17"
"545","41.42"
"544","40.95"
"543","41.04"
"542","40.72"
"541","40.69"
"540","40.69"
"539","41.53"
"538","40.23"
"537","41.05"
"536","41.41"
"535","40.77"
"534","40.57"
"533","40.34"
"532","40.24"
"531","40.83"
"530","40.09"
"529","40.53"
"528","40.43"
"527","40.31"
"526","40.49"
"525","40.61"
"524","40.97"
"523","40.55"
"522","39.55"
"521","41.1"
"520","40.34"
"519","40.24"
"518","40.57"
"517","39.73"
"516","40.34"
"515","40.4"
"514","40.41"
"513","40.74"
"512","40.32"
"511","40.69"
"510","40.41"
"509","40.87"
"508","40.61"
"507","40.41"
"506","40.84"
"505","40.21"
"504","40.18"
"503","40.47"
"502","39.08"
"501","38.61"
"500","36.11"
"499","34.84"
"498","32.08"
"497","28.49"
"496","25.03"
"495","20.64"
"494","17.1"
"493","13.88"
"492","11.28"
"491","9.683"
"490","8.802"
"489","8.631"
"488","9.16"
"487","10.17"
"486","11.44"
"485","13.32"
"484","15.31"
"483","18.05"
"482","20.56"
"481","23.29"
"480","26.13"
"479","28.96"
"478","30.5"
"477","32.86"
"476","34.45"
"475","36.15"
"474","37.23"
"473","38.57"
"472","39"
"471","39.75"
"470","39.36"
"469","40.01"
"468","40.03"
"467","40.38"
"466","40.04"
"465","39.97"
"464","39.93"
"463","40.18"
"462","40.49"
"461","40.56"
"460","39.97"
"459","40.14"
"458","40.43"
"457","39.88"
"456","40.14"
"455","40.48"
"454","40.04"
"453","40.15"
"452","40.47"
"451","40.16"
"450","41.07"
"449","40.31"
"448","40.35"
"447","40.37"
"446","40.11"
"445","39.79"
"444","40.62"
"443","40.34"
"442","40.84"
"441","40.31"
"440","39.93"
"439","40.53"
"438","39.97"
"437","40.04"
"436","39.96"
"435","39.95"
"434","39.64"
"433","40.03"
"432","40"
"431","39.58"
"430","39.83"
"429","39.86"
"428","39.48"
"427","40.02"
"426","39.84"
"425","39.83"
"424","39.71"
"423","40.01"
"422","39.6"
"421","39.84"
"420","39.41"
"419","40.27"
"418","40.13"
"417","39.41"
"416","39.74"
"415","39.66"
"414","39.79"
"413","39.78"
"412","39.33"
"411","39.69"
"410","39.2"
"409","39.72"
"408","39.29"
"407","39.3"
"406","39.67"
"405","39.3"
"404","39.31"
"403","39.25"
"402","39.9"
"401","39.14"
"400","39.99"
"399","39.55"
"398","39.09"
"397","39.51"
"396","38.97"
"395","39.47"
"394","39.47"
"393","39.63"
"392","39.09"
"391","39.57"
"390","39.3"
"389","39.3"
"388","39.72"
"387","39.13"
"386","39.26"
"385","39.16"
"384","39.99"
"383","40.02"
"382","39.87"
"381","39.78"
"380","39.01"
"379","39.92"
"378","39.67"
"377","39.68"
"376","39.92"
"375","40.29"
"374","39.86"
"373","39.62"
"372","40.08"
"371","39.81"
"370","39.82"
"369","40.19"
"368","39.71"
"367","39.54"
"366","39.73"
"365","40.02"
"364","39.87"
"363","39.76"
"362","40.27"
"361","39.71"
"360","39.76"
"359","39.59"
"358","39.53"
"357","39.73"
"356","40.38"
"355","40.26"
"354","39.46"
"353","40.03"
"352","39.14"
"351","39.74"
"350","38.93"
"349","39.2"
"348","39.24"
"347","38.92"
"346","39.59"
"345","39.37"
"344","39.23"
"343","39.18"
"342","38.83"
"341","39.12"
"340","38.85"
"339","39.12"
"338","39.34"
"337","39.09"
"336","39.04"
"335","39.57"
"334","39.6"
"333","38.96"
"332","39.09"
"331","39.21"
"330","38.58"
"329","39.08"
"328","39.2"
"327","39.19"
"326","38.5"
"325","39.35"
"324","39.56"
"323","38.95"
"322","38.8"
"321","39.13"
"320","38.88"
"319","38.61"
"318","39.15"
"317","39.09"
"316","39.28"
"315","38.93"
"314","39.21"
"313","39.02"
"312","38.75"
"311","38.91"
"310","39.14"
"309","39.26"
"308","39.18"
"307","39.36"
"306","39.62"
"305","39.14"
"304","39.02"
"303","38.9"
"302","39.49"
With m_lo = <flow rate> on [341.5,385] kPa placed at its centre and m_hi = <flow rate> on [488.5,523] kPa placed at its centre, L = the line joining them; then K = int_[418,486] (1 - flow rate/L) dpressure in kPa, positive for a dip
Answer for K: -3.0 kPa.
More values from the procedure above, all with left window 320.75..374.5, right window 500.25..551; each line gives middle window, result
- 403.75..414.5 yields 0.1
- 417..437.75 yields 0.1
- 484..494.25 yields 7.4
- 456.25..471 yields 0.0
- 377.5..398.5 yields 0.1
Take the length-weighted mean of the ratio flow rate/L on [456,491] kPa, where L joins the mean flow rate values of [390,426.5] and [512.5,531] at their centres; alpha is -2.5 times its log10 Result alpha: 0.294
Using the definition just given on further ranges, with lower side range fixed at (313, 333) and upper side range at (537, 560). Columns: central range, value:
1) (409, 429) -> 0.004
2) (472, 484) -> 0.341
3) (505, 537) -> 0.007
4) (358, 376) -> -0.012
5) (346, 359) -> -0.007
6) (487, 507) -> 0.483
